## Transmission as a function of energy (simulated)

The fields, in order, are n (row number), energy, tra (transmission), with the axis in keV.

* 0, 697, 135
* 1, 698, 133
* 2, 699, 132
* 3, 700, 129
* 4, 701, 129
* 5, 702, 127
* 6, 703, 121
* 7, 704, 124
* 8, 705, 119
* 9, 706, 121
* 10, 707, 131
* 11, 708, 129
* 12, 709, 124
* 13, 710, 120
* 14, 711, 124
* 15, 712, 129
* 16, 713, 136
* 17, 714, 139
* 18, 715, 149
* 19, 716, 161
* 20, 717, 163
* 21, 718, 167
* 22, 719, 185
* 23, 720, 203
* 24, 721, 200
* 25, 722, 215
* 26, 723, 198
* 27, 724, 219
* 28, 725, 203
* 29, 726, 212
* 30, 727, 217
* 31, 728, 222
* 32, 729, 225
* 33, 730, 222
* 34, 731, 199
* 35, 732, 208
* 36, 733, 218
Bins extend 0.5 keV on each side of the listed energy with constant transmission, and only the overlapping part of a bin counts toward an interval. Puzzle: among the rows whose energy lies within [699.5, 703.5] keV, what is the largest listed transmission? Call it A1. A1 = 129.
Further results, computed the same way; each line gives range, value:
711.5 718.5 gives 167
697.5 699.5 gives 133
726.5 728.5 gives 222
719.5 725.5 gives 219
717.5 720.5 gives 203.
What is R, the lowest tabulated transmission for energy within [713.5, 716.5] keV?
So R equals 139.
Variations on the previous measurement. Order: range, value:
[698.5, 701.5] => 129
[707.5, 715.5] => 120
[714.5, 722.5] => 149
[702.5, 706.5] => 119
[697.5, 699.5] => 132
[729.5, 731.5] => 199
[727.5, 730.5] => 222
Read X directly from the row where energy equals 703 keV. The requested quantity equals 121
